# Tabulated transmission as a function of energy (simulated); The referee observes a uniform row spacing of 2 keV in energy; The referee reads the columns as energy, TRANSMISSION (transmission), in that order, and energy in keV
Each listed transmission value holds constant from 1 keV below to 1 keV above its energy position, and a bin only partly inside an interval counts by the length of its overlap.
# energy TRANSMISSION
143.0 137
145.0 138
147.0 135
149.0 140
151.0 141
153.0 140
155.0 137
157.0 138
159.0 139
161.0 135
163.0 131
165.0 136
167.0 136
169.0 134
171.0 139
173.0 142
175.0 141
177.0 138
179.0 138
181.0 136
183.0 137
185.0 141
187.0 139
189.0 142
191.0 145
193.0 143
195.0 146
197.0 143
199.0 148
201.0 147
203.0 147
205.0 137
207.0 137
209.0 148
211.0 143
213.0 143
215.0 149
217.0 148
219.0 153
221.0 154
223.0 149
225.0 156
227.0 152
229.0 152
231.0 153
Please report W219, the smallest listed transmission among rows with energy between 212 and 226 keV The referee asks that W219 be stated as 143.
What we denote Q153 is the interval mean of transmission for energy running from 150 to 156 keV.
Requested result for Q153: 139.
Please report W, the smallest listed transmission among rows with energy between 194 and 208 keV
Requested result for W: 137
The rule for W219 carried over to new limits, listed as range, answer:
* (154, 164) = 131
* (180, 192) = 136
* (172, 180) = 138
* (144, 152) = 135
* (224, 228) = 152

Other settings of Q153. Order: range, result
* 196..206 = 144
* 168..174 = 138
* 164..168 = 136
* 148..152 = 140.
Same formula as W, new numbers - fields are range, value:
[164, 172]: 134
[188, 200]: 142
